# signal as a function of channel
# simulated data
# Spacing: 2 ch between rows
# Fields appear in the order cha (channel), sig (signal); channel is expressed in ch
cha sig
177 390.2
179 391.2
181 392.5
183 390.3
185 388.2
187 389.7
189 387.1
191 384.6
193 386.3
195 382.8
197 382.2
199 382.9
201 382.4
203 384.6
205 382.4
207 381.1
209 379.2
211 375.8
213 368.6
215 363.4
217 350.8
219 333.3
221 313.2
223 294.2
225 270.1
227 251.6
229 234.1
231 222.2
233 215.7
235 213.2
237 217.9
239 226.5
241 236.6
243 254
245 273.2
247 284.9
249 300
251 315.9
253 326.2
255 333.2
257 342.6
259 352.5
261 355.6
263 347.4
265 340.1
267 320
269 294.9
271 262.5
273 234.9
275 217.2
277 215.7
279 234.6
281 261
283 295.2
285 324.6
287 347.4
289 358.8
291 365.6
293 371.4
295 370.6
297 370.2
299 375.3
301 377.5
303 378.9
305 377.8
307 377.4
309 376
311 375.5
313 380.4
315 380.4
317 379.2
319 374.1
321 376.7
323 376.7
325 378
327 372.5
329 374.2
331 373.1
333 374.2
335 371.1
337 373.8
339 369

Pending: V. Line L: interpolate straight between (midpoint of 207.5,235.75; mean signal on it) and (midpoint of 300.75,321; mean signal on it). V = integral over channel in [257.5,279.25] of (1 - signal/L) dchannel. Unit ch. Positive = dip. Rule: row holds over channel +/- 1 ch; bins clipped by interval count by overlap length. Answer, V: 3.1 ch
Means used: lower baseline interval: 301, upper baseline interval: 378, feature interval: 292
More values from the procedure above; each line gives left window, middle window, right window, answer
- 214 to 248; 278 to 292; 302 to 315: 1.3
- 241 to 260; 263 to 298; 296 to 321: 3.8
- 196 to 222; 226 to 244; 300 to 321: 6.8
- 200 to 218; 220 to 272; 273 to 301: 9.1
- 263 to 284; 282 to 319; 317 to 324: -3.9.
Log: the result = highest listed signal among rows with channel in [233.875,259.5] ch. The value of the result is 352.5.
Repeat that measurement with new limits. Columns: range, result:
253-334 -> 380.4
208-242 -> 379.2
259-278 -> 355.6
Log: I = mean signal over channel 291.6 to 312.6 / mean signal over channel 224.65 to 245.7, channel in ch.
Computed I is 1.59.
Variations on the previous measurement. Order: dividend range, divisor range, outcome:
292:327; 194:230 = 1.09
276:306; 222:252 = 1.32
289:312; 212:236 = 1.31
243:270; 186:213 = 0.84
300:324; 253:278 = 1.25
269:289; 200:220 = 0.73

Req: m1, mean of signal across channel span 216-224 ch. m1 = 323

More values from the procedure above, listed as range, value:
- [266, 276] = 266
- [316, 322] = 377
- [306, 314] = 377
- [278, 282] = 248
